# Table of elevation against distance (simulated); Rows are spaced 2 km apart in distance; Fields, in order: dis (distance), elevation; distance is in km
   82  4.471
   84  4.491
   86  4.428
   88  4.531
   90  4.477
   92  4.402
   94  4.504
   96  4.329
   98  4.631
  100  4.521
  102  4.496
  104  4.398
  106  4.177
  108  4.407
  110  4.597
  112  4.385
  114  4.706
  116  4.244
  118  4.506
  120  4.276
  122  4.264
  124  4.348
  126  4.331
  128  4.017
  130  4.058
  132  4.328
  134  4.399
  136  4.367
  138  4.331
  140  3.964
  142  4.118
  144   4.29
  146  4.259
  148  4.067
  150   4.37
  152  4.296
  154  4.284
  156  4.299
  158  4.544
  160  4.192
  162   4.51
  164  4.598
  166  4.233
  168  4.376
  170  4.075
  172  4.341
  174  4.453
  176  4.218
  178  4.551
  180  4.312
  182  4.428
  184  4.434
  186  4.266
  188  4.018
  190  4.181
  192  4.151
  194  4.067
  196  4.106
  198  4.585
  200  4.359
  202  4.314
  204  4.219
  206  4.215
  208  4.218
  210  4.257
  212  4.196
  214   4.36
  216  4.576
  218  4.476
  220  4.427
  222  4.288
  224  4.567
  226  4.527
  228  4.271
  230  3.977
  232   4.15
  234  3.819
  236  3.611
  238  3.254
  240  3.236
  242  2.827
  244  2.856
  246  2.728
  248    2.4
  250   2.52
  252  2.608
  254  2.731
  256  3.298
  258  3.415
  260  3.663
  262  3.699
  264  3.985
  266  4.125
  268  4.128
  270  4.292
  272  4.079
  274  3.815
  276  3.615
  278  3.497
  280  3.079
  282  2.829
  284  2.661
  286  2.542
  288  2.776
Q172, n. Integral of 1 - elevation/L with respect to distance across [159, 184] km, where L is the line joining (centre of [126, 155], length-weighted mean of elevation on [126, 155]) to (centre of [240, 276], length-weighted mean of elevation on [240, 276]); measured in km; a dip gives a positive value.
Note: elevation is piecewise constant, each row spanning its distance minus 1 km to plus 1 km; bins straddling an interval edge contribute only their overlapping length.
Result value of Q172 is -2.3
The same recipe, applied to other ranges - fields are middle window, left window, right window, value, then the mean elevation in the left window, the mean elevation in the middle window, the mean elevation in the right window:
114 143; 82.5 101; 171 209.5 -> 0.91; 4.48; 4.27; 4.29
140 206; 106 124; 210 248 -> -2.58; 4.41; 4.29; 3.87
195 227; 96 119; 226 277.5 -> -4.96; 4.46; 4.36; 3.5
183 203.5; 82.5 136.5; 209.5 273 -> -1.44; 4.39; 4.25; 3.73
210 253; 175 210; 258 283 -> 3.21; 4.27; 3.71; 3.72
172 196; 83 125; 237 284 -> -2.55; 4.43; 4.28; 3.32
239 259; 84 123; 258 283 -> 4.99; 4.44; 2.86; 3.72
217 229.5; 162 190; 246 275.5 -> -1.83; 4.33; 4.41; 3.46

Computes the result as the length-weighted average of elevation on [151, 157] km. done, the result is 4.29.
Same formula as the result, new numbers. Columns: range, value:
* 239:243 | 3.03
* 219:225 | 4.43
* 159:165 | 4.43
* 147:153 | 4.24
